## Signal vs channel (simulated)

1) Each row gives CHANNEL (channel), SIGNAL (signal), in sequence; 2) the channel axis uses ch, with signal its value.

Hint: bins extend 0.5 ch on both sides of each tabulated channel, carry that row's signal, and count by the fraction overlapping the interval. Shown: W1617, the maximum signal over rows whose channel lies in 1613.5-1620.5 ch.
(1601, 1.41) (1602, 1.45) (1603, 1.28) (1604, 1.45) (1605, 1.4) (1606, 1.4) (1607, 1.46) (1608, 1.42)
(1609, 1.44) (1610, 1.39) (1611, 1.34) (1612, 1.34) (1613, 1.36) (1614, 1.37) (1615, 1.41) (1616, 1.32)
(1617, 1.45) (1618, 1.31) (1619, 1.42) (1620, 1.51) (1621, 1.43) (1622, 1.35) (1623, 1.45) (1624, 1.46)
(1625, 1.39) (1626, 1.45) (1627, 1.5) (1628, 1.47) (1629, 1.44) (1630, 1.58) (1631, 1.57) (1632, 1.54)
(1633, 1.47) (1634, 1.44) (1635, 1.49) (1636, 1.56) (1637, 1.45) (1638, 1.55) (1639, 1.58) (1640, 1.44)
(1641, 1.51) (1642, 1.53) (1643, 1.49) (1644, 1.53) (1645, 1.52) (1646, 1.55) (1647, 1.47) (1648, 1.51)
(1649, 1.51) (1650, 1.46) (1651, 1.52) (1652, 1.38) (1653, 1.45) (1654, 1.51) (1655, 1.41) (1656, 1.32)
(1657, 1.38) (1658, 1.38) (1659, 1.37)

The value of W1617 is 1.51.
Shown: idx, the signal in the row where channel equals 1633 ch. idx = 1.47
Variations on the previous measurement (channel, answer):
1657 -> 1.38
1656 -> 1.32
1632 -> 1.54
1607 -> 1.46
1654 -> 1.51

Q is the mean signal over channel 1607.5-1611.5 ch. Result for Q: 1.4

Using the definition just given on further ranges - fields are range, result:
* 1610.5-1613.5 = 1.35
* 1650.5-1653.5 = 1.45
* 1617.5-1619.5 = 1.36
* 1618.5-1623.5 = 1.43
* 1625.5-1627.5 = 1.48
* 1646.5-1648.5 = 1.49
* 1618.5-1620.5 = 1.46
